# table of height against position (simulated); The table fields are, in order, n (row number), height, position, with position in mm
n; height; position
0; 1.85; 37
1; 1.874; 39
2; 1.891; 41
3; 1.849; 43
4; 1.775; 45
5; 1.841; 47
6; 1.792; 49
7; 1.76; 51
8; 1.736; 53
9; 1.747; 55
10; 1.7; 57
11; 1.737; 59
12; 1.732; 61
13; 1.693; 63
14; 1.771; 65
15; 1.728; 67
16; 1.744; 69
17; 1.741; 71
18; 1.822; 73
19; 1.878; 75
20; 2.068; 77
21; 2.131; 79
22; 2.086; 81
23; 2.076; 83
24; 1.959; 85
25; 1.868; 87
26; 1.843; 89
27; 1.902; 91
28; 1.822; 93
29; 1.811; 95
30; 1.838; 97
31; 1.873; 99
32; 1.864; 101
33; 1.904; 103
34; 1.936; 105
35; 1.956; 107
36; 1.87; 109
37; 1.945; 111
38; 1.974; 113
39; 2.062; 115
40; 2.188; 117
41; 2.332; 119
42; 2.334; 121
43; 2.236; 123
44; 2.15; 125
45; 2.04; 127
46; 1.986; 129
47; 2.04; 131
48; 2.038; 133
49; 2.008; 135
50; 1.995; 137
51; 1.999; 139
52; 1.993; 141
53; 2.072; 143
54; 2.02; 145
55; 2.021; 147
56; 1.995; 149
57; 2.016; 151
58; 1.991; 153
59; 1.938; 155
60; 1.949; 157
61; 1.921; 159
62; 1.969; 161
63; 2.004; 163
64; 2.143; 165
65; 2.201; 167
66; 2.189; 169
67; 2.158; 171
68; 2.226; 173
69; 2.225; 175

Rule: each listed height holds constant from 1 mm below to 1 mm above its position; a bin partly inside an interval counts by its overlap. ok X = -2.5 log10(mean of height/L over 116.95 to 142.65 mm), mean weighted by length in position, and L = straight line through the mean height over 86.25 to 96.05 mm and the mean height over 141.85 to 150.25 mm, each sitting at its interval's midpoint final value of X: -0.07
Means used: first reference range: 1.85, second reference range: 2.03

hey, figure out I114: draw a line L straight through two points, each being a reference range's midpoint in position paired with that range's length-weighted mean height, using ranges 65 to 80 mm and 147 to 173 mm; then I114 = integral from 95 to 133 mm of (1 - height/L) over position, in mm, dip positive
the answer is -1.39 mm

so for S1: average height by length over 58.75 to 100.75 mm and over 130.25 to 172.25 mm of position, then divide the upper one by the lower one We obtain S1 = 1.1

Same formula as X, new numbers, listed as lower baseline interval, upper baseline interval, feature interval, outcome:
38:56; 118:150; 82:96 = 0.02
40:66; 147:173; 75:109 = -0.03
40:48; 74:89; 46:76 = 0.09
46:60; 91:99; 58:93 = -0.04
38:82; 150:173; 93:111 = 0.02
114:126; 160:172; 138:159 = 0.08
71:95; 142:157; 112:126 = -0.11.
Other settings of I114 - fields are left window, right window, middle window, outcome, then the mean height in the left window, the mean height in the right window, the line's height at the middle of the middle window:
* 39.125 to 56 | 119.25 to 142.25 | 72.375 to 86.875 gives -0.7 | 1.8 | 2.08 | 1.91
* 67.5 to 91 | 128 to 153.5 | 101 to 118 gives 0.0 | 1.92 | 2.01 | 1.97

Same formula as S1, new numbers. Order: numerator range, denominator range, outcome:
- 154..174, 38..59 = 1.15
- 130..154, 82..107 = 1.06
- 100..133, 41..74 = 1.16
